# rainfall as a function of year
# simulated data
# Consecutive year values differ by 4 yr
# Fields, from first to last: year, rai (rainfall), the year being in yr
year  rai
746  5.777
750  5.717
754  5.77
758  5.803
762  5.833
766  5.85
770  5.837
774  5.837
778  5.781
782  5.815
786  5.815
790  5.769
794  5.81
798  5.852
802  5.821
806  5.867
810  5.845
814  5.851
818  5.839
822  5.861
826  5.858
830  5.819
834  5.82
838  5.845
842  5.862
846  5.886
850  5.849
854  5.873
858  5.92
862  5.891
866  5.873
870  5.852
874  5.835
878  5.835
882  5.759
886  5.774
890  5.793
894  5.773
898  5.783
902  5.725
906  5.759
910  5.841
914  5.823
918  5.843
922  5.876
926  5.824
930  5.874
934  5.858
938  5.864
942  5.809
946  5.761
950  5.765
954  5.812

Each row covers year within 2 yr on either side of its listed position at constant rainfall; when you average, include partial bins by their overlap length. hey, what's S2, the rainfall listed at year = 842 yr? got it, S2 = 5.862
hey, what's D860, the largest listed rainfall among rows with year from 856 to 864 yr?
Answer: 5.92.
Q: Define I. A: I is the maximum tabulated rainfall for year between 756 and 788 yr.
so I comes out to 5.85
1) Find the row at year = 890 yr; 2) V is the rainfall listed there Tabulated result 5.793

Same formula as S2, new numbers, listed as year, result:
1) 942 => 5.809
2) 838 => 5.845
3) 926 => 5.824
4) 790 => 5.769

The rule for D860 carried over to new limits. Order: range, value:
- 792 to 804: 5.852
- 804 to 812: 5.867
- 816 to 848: 5.886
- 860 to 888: 5.891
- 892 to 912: 5.841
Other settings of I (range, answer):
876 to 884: 5.835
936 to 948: 5.864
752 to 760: 5.803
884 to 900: 5.793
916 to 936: 5.876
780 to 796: 5.815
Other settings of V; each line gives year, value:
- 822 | 5.861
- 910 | 5.841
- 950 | 5.765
